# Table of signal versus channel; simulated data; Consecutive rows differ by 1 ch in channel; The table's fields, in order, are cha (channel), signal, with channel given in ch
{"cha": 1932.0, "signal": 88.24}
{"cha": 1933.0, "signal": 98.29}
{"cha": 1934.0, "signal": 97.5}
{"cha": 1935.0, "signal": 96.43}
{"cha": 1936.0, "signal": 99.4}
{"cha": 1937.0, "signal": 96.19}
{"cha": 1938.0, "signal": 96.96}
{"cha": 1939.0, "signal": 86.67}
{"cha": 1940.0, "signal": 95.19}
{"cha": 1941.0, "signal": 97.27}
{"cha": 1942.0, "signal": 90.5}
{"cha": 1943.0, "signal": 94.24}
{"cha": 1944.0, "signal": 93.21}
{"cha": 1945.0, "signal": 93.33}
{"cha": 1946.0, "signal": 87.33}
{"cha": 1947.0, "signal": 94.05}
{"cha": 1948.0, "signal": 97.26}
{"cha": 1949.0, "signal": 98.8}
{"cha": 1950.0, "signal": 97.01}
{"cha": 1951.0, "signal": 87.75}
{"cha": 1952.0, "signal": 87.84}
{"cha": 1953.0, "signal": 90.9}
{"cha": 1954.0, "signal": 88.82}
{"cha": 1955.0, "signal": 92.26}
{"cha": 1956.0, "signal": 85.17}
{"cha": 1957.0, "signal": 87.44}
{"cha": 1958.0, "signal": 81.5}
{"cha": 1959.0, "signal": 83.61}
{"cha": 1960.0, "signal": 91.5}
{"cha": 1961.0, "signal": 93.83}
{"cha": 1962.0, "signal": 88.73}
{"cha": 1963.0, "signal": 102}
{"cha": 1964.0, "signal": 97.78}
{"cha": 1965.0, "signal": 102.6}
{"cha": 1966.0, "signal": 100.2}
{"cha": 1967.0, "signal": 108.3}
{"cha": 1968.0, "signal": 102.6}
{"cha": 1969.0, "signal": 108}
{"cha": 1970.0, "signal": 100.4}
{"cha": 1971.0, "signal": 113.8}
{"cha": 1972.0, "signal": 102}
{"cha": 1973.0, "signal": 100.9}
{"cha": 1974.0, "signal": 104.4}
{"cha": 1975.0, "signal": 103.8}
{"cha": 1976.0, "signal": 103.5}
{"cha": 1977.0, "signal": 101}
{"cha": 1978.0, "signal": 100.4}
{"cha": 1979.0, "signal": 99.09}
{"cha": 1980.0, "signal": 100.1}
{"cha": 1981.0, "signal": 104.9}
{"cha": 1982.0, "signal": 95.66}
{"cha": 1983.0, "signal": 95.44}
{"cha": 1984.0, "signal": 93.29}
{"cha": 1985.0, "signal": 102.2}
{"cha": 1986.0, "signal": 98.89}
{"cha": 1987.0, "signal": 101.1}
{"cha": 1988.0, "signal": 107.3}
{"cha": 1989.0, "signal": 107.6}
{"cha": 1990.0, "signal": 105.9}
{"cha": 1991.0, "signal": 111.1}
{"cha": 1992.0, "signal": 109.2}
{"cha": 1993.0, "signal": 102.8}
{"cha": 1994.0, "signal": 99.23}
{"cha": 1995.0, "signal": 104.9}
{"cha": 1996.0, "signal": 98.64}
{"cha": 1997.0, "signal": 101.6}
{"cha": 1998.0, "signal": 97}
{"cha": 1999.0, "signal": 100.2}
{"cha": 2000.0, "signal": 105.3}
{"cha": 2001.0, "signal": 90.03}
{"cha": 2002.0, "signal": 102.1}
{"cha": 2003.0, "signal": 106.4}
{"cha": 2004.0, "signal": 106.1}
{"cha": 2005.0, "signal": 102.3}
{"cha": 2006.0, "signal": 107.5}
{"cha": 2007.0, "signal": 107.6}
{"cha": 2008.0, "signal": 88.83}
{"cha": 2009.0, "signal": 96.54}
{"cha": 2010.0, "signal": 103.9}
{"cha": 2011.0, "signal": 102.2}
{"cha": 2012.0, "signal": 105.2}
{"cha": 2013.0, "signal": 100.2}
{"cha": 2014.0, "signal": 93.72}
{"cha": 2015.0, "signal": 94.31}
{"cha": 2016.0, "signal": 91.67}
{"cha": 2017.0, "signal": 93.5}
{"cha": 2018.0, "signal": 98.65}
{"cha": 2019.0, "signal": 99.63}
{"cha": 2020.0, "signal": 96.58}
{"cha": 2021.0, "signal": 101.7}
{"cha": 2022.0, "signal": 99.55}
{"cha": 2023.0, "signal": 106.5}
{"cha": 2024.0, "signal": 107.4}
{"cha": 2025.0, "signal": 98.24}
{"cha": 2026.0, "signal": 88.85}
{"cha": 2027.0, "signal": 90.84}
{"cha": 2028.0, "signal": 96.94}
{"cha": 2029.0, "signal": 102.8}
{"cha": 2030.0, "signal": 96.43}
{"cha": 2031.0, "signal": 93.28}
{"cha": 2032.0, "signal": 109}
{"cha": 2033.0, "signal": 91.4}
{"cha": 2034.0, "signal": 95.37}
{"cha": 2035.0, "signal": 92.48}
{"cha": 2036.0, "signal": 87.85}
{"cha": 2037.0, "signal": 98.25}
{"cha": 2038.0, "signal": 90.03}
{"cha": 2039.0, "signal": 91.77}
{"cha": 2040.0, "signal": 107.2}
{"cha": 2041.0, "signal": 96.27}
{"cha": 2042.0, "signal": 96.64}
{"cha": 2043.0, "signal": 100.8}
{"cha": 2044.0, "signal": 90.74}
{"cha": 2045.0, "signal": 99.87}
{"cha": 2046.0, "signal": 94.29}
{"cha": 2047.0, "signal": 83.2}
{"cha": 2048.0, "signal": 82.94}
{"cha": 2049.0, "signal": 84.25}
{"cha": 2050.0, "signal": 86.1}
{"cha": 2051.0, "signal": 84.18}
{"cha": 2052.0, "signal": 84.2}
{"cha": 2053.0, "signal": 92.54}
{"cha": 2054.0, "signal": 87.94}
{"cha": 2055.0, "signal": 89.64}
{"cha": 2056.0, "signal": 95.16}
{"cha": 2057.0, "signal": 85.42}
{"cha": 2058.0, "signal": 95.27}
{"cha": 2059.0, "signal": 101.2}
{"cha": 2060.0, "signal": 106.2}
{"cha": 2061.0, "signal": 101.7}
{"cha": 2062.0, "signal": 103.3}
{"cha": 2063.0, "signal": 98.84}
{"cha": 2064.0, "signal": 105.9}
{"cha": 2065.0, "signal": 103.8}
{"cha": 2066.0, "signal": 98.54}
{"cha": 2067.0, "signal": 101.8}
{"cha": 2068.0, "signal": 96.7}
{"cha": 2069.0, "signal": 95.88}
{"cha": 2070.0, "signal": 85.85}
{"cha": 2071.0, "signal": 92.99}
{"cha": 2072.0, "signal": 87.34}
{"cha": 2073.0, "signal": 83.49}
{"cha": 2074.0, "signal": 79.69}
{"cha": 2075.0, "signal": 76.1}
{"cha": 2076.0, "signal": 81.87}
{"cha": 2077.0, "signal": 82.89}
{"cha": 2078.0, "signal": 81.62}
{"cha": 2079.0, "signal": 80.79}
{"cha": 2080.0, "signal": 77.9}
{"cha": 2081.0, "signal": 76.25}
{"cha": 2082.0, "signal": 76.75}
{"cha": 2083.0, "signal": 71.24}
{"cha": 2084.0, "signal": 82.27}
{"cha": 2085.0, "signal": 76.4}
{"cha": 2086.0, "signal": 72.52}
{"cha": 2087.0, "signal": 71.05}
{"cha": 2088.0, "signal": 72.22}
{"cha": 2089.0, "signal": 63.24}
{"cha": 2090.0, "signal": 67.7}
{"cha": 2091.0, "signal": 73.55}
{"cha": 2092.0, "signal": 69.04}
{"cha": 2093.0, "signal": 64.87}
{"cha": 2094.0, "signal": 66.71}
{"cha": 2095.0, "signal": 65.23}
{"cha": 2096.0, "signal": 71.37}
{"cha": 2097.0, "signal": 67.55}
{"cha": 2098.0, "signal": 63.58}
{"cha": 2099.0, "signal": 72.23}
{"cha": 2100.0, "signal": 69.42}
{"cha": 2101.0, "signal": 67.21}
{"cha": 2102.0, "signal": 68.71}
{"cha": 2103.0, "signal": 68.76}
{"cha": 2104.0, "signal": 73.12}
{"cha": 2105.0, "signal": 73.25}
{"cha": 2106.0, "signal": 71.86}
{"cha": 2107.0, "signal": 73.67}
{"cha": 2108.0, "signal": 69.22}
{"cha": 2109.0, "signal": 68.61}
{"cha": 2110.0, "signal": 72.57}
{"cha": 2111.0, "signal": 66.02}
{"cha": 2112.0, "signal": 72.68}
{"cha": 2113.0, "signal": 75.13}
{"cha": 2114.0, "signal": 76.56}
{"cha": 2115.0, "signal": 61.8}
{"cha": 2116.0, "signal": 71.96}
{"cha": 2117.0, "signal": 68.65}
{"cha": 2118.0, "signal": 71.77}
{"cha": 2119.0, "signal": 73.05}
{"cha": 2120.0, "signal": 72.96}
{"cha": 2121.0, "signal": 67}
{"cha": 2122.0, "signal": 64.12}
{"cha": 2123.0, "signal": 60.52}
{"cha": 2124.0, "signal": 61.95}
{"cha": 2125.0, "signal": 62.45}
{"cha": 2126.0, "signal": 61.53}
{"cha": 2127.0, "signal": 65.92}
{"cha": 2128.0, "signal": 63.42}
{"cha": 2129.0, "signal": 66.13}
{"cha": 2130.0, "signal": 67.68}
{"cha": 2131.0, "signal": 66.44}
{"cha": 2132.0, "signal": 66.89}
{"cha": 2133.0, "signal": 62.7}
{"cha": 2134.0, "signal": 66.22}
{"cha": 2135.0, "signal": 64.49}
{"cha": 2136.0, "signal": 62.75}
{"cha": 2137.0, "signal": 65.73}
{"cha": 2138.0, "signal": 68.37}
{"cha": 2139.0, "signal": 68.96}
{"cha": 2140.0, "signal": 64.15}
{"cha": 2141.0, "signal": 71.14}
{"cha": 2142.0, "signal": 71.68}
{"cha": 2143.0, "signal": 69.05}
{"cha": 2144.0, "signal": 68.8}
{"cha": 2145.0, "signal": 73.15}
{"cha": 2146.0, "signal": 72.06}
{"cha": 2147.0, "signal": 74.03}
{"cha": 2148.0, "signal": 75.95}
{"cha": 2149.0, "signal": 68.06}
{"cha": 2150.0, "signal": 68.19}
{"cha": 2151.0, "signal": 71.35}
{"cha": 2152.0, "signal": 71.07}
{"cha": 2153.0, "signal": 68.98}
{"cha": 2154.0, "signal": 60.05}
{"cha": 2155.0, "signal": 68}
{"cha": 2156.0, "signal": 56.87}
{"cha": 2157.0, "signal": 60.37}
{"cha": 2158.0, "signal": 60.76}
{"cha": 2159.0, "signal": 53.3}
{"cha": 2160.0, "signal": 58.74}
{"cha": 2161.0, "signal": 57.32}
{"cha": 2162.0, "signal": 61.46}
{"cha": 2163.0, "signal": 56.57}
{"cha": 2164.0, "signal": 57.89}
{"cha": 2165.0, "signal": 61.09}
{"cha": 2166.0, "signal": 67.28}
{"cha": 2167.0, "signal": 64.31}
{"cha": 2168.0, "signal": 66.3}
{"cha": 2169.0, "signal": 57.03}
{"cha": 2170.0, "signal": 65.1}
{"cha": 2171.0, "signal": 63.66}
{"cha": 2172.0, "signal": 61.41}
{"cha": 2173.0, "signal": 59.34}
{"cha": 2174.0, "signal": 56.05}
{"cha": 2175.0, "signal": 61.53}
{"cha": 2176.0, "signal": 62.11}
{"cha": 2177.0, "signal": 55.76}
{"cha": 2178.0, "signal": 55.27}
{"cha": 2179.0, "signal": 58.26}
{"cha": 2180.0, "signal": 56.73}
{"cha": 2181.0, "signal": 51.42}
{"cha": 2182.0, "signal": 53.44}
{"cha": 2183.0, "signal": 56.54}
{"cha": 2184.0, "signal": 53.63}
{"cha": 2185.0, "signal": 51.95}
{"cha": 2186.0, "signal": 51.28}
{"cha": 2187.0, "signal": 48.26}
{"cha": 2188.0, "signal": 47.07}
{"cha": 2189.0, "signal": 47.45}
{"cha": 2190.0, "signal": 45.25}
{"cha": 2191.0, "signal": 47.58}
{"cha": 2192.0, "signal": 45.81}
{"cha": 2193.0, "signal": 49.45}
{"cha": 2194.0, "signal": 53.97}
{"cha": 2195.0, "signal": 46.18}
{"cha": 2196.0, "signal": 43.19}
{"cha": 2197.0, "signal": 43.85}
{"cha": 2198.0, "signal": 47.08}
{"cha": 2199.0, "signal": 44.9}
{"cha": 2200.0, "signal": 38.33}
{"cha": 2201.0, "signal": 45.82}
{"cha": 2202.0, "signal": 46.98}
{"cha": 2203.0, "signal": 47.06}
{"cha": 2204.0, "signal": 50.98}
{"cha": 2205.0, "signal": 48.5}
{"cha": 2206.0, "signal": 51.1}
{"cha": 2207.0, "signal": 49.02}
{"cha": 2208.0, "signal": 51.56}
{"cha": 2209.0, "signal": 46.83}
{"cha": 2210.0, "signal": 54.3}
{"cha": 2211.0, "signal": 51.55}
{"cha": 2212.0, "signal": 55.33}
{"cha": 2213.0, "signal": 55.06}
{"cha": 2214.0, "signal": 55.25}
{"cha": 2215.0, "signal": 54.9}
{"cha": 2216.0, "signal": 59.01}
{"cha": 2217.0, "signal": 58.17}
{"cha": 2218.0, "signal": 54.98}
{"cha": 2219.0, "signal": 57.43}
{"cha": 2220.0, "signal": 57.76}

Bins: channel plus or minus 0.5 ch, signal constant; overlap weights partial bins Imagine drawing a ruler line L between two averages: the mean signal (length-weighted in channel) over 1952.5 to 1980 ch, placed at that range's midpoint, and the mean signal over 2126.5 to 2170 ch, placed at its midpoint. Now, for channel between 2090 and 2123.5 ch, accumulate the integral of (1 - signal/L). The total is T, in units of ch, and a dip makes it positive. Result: 1.49 ch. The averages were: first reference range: 97.6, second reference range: 65.4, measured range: 69.5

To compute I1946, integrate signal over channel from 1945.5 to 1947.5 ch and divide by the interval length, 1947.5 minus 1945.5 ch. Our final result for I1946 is 90.7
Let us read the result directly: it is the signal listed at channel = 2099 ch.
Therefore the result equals 72.23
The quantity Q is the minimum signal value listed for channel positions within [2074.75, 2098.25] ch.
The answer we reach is 63.24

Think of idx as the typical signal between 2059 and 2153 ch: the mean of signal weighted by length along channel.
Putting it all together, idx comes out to 74.4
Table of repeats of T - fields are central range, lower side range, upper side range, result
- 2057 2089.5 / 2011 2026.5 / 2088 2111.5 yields -3.3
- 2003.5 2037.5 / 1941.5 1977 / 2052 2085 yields -2.2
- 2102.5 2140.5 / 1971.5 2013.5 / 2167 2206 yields 0.6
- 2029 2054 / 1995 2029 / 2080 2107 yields -1.1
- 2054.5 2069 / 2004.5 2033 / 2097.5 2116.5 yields -2.4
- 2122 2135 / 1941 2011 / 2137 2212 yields 0.5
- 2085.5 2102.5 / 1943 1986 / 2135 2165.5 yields 1.4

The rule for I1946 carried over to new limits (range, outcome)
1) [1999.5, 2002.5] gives 99.1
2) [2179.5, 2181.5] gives 54.1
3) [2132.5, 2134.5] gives 64.5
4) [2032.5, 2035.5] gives 93.1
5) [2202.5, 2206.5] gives 49.4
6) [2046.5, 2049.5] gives 83.5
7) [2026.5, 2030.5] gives 96.8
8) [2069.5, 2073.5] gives 87.4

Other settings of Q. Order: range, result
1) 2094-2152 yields 60.52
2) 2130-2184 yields 51.42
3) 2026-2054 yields 82.94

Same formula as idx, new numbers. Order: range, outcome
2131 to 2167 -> 65.5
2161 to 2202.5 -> 53.9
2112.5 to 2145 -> 67.3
